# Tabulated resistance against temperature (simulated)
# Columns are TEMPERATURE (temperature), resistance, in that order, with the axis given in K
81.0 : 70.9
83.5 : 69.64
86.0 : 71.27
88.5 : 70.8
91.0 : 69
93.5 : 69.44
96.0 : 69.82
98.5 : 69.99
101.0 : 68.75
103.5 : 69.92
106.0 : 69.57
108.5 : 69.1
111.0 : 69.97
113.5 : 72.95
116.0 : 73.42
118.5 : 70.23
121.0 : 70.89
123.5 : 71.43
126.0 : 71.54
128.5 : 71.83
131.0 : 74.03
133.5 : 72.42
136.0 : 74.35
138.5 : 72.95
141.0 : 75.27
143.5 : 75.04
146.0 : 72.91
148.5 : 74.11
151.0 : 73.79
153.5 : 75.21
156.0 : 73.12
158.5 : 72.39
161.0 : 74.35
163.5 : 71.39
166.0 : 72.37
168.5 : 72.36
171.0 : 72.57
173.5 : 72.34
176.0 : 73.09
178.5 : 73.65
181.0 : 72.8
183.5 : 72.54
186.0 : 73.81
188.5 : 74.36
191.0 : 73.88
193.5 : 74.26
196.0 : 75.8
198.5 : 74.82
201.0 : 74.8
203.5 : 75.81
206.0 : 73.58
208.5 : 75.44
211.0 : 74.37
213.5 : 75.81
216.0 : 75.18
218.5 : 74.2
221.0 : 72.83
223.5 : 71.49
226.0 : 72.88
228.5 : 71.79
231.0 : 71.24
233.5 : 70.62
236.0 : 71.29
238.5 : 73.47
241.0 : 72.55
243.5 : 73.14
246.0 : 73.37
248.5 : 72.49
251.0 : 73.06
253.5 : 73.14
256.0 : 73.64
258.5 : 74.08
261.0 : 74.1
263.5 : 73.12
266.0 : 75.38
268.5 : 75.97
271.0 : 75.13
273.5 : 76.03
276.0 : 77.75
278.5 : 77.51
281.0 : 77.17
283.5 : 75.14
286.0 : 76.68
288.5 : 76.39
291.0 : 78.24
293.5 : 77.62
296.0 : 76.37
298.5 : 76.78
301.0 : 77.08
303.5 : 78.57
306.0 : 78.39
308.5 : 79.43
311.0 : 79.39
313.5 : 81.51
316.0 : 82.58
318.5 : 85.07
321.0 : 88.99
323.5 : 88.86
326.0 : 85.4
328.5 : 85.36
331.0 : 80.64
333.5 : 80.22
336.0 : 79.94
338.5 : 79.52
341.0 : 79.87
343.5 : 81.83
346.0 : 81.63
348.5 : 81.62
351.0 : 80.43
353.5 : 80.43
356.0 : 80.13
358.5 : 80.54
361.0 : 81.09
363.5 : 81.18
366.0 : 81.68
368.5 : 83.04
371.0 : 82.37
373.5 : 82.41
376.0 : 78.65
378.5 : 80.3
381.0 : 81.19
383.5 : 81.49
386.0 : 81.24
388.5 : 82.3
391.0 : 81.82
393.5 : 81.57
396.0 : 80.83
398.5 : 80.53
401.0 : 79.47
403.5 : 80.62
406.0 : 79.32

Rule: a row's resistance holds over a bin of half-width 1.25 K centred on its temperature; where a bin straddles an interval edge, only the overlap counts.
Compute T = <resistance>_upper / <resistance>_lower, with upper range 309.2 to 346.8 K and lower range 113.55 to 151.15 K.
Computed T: 1.1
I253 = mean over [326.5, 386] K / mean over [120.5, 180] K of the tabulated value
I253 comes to 1.11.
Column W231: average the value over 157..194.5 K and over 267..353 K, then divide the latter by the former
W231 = 1.1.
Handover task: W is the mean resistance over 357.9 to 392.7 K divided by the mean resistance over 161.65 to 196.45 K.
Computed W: 1.11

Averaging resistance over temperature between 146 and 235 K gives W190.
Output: 73.5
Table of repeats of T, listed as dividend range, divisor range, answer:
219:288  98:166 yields 1.02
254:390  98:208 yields 1.09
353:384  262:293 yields 1.06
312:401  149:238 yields 1.11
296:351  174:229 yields 1.10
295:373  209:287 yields 1.10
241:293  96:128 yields 1.06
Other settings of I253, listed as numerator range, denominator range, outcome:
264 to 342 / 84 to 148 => 1.11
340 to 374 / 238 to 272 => 1.10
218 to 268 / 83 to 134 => 1.03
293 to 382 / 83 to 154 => 1.13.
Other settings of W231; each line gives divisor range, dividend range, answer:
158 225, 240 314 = 1.03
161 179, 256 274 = 1.03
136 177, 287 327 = 1.10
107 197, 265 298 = 1.05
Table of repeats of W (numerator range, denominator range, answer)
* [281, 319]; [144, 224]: 1.06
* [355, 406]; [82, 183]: 1.13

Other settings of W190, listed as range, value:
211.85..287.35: 74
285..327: 80.4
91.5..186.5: 72.2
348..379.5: 81.1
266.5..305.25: 76.8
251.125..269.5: 74.1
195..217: 75.1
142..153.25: 74.1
